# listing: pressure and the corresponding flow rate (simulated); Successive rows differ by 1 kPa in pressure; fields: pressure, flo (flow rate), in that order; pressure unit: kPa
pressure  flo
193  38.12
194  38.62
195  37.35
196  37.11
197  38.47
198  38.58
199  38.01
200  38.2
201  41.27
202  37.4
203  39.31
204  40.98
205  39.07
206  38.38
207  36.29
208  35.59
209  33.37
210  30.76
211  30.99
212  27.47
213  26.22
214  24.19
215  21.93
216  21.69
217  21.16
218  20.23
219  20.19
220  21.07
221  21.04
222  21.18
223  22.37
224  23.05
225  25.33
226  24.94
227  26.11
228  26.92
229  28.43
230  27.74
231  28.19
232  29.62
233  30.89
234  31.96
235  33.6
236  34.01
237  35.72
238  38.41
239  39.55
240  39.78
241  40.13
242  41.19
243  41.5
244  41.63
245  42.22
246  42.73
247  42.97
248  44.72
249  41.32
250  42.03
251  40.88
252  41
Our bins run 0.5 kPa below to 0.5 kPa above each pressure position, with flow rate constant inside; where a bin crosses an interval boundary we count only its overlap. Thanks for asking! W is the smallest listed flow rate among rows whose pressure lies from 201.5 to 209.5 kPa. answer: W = 33.37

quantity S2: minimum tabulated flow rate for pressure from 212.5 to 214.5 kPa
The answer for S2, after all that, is 24.19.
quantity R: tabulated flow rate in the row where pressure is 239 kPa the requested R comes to 39.55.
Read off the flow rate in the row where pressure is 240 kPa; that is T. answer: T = 39.78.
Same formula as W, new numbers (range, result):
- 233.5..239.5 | 31.96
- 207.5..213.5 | 26.22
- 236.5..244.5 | 35.72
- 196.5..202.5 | 37.4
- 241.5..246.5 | 41.19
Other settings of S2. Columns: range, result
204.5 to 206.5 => 38.38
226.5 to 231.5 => 26.11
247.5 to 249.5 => 41.32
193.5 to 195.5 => 37.35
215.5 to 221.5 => 20.19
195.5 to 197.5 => 37.11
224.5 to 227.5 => 24.94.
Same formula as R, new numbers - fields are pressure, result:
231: 28.19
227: 26.11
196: 37.11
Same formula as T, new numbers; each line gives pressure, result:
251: 40.88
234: 31.96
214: 24.19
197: 38.47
